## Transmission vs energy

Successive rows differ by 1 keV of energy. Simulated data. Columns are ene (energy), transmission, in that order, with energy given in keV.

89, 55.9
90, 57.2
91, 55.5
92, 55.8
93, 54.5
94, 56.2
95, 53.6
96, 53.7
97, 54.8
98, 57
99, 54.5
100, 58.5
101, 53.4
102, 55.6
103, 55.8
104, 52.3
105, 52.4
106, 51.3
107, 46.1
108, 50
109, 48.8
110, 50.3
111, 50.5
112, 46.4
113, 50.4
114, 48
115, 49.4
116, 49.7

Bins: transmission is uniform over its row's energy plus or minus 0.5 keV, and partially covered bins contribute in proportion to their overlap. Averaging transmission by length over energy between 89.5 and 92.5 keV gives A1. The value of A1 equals 56.2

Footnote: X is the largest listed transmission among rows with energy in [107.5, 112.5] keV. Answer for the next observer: 50.5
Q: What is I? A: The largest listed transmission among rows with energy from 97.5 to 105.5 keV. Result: 58.5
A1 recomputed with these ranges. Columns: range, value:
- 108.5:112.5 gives 49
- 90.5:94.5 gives 55.5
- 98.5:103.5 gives 55.6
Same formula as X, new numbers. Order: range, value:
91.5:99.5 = 57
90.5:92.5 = 55.8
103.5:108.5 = 52.4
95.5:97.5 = 54.8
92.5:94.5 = 56.2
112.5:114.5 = 50.4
